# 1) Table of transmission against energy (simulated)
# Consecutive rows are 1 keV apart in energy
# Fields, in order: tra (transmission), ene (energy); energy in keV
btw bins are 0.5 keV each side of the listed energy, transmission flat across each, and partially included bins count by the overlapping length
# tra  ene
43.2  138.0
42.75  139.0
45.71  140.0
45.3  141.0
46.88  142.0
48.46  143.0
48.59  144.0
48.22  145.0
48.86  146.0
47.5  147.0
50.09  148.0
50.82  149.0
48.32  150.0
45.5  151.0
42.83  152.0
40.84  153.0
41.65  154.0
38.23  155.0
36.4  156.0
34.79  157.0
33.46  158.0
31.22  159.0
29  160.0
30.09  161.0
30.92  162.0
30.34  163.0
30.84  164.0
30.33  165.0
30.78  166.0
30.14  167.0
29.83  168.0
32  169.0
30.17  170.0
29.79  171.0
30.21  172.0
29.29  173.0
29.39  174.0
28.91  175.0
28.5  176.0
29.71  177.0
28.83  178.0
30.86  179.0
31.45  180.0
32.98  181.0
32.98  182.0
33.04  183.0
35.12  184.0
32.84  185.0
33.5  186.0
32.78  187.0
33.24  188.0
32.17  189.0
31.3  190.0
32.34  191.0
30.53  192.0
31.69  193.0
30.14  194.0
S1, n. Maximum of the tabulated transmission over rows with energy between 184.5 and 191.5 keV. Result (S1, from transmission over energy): 33.5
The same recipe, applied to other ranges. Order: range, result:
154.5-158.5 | 38.23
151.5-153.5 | 42.83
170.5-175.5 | 30.21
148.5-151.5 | 50.82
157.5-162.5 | 33.46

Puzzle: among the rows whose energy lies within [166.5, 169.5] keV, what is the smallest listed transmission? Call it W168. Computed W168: 29.83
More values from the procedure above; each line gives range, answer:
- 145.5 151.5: 45.5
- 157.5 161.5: 29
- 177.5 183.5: 28.83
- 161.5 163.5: 30.34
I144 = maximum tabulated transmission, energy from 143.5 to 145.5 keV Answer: 48.59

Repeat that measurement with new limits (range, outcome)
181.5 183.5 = 33.04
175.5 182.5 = 32.98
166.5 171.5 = 32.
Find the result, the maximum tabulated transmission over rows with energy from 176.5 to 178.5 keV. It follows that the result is 29.71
